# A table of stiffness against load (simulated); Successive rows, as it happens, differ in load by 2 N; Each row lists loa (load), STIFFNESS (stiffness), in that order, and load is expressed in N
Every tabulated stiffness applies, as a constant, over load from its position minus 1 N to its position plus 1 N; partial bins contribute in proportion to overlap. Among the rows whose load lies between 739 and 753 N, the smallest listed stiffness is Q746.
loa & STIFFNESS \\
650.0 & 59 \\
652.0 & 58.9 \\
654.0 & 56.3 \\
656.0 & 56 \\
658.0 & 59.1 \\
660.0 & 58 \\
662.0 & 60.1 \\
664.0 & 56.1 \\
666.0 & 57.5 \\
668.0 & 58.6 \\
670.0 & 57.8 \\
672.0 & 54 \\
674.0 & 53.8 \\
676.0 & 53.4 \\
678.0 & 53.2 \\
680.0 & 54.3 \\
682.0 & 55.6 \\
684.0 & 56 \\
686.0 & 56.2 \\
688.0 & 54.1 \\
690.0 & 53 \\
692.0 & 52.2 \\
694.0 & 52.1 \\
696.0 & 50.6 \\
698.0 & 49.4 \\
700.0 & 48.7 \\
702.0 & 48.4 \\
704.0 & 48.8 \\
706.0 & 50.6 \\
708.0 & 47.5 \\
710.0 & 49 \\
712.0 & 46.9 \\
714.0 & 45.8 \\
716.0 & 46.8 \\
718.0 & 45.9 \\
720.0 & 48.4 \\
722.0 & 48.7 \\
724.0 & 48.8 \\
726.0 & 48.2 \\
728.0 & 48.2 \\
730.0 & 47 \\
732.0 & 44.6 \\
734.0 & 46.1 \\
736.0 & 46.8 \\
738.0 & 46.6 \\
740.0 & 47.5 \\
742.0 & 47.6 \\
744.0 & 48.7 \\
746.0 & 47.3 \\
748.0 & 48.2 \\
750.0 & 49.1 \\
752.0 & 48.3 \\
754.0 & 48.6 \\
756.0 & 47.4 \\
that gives 47.3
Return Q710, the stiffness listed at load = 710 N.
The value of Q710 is 49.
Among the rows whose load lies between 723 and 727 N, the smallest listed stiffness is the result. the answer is 48.2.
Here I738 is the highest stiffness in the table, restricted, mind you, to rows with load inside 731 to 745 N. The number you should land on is 48.7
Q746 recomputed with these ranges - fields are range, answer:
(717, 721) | 45.9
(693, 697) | 50.6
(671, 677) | 53.4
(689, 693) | 52.2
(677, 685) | 53.2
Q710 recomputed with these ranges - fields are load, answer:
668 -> 58.6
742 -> 47.6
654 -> 56.3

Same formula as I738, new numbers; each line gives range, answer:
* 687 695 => 54.1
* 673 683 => 55.6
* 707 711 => 49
